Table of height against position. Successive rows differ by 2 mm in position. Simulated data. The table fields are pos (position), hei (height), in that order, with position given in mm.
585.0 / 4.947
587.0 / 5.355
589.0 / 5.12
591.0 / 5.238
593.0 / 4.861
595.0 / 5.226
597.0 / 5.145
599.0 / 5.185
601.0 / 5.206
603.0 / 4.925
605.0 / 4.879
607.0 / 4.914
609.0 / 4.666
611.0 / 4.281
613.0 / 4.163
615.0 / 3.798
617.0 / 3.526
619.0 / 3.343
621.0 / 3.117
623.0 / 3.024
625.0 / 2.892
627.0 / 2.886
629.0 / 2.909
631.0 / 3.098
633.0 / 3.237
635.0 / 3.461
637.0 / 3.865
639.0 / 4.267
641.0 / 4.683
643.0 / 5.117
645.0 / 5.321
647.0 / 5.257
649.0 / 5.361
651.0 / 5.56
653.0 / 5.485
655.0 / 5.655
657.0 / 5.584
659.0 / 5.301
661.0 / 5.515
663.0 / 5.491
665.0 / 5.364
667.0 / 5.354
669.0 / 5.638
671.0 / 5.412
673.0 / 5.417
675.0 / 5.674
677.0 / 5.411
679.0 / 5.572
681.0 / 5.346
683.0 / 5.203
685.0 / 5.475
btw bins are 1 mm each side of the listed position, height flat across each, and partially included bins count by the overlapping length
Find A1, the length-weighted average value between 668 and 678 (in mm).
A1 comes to 5.51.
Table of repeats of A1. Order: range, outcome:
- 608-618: 4.09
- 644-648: 5.29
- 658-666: 5.42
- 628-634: 3.08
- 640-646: 5.04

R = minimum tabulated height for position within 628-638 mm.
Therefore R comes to 2.909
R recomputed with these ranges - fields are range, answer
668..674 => 5.412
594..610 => 4.666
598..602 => 5.185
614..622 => 3.117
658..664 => 5.301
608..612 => 4.281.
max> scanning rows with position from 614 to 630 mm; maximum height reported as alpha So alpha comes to 3.798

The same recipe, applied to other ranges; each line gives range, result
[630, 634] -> 3.237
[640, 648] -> 5.321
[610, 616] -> 4.281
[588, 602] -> 5.238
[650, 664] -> 5.655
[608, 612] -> 4.666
